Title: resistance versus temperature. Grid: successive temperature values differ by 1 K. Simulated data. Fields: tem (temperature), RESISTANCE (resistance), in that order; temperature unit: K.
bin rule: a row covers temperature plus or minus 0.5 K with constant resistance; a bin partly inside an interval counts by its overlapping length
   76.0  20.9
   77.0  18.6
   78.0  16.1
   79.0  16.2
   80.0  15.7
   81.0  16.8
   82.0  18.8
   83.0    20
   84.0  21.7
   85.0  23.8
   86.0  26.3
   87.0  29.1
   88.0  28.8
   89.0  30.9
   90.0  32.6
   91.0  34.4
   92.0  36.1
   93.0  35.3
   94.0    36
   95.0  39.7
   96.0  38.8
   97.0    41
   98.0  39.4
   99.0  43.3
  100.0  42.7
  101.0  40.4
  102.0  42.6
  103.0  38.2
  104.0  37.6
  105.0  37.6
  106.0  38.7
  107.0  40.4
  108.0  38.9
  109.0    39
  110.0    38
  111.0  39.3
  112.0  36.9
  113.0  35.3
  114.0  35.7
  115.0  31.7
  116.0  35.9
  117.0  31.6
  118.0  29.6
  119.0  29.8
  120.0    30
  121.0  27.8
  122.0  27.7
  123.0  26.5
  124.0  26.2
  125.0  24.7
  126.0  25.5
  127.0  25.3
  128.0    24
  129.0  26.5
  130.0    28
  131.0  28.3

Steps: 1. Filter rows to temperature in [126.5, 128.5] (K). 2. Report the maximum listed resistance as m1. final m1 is 25.3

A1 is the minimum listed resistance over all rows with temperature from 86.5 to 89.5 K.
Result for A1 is 28.8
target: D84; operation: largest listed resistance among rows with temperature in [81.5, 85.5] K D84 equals 23.8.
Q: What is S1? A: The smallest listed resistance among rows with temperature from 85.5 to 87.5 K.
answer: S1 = 26.3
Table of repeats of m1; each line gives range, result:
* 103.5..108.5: 40.4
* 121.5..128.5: 27.7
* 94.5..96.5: 39.7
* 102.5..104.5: 38.2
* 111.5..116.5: 36.9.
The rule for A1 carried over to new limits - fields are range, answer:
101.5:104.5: 37.6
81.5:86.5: 18.8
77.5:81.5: 15.7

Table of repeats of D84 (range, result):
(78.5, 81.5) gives 16.8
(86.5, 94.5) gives 36.1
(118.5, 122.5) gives 30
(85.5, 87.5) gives 29.1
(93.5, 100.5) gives 43.3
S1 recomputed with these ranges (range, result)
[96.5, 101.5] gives 39.4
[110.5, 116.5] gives 31.7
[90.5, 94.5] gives 34.4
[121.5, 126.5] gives 24.7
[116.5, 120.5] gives 29.6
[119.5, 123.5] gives 26.5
